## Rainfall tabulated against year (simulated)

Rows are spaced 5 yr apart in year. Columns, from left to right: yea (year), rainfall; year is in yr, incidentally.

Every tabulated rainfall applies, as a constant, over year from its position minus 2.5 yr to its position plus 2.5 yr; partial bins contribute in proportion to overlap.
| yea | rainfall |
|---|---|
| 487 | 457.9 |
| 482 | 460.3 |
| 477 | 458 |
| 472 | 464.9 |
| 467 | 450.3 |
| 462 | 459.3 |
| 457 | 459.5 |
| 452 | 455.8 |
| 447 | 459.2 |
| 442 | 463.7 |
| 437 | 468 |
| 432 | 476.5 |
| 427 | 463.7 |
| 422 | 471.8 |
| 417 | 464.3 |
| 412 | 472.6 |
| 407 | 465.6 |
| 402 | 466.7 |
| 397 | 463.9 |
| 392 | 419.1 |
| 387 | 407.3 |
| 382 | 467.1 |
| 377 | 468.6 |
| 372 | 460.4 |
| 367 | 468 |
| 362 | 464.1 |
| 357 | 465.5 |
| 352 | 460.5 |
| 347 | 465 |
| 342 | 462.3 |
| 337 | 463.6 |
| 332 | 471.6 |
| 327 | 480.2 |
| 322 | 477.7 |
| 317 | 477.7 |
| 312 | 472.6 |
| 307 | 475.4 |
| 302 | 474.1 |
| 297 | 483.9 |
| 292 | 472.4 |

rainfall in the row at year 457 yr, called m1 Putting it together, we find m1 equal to 459.5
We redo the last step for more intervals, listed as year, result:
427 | 463.7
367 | 468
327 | 480.2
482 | 460.3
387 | 407.3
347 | 465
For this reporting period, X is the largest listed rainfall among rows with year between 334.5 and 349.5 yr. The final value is 465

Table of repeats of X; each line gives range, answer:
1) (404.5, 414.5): 472.6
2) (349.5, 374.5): 468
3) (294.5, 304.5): 483.9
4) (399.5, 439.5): 476.5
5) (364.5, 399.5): 468.6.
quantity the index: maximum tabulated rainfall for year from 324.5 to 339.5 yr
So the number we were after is 480.2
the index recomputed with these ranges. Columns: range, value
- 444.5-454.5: 459.2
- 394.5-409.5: 466.7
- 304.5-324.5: 477.7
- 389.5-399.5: 463.9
